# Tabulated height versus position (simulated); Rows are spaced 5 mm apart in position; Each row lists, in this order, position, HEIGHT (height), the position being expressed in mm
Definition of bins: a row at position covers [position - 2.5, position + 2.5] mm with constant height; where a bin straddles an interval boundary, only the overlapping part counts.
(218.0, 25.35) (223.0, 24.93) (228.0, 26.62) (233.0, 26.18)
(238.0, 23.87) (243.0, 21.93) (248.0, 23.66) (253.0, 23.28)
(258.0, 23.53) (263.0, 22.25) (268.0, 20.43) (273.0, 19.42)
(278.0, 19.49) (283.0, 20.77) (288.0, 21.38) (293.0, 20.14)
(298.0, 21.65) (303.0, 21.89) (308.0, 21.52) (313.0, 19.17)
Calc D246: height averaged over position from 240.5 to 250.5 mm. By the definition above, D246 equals 22.8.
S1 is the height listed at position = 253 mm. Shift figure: 23.28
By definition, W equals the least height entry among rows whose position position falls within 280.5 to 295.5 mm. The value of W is 20.14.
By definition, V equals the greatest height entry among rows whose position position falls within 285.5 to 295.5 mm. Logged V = 21.38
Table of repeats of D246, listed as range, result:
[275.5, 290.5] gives 20.5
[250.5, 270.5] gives 22.4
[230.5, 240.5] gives 25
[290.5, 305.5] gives 21.2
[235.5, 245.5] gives 22.9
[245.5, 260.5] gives 23.5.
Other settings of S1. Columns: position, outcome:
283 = 20.77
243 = 21.93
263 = 22.25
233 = 26.18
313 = 19.17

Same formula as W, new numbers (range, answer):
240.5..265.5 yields 21.93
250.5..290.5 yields 19.42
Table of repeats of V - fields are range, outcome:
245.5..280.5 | 23.66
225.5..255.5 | 26.62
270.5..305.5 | 21.89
